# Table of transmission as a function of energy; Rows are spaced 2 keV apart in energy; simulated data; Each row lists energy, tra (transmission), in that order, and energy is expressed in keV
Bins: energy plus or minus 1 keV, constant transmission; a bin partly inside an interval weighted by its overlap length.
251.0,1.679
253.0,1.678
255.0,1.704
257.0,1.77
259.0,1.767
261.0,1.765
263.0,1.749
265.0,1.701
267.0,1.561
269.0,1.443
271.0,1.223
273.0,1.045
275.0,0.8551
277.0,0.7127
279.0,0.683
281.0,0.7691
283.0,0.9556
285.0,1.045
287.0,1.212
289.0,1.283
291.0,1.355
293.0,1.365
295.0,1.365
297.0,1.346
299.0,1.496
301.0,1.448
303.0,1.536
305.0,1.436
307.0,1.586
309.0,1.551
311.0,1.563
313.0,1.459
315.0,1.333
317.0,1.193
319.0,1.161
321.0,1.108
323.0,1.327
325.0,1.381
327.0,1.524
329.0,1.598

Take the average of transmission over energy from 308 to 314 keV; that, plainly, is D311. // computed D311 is 1.52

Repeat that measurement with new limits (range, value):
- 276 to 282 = 0.722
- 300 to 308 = 1.5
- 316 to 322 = 1.15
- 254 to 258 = 1.74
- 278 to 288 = 0.933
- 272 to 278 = 0.871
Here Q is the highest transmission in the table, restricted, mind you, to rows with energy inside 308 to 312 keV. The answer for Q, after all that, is 1.563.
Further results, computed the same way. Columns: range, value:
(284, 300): 1.496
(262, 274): 1.749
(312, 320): 1.459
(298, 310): 1.586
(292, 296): 1.365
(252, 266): 1.77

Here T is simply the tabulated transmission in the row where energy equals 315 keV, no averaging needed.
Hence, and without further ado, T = 1.333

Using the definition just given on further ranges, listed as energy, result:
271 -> 1.223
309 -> 1.551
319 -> 1.161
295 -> 1.365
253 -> 1.678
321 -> 1.108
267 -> 1.561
